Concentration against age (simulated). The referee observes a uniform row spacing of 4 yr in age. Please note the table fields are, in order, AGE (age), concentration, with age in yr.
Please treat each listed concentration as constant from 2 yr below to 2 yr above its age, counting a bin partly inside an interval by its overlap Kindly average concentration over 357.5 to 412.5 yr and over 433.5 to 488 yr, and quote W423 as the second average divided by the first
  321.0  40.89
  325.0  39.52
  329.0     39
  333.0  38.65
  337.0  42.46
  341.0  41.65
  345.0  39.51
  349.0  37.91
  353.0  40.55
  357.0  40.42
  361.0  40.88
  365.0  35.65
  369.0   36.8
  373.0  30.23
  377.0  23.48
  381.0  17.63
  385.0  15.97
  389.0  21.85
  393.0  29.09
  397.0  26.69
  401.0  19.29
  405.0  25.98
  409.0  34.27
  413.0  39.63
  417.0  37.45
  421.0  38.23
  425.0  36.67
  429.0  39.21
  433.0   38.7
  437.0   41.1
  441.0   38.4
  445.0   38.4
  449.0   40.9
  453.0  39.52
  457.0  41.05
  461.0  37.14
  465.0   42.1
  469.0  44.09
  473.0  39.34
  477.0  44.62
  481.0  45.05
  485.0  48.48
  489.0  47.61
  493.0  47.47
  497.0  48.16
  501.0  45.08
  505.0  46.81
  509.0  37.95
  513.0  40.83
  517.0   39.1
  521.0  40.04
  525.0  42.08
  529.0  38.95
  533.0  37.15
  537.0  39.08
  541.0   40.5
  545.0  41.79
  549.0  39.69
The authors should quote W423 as 1.5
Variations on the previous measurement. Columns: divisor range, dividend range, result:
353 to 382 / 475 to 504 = 1.40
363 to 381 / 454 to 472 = 1.36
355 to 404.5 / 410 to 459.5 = 1.39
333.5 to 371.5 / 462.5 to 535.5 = 1.09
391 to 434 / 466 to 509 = 1.37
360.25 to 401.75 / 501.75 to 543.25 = 1.50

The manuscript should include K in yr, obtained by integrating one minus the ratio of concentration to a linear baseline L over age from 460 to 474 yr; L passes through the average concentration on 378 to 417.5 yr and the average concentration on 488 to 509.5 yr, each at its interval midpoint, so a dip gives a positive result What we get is -0.44 yr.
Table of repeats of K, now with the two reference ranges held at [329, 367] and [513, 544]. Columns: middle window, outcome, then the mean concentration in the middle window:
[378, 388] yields 5.5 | 18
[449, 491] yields -3.3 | 42.8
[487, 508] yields -3.6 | 46.6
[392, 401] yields 3.1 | 25.8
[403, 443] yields 2.8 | 37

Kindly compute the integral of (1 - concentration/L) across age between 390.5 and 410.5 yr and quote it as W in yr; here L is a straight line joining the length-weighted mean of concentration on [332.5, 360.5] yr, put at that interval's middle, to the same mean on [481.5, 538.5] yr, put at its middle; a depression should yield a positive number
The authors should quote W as 7.0 yr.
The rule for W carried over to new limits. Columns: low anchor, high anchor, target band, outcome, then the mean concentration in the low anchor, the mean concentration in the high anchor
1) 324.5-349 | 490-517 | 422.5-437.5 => 1.3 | 40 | 44.1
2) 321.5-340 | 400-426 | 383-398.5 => 5.2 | 40.1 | 33.5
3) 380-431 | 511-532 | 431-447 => -3.2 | 29.6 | 40.1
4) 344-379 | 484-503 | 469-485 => 0.7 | 36.1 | 47.3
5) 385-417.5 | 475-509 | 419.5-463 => -3.8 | 28.1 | 46.1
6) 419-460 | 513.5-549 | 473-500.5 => -4.7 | 39.2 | 39.9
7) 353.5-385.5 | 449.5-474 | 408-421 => -0.6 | 31.3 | 40.6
